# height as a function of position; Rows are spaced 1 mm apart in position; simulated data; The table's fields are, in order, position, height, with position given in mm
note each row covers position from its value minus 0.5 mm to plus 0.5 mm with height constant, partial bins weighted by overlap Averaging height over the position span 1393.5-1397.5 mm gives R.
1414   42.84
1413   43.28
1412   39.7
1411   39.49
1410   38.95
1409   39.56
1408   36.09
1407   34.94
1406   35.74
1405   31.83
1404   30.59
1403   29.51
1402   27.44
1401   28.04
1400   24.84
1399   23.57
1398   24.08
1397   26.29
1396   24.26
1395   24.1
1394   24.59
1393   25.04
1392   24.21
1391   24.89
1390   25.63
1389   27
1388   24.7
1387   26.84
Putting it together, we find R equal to 24.8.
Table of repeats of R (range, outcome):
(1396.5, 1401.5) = 25.4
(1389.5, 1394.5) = 24.9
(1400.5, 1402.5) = 27.7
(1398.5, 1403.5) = 26.7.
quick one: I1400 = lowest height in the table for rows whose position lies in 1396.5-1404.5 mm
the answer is 23.57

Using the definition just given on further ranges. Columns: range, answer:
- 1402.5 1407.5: 29.51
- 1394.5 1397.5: 24.1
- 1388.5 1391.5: 24.89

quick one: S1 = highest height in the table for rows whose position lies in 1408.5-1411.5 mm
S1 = 39.56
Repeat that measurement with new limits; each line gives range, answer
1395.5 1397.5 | 26.29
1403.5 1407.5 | 35.74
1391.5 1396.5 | 25.04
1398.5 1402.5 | 28.04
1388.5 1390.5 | 27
